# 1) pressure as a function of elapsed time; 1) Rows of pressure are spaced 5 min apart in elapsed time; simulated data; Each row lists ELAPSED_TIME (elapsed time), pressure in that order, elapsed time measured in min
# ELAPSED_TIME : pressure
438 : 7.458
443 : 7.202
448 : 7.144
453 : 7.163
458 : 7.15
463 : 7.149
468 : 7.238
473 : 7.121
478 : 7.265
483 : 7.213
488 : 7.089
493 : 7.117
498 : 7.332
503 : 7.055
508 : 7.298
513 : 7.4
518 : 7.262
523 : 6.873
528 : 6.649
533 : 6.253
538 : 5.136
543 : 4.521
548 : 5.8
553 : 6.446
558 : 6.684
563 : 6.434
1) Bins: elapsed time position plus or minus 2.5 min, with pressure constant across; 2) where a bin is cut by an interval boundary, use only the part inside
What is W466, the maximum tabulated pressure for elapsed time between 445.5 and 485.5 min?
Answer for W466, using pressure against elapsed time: 7.265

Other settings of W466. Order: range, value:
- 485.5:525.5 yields 7.4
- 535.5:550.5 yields 5.8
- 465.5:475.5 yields 7.238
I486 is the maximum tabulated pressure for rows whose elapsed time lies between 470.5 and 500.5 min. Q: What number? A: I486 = 7.332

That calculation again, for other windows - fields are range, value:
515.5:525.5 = 7.262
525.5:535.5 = 6.649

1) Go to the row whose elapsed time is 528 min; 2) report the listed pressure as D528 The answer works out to 6.649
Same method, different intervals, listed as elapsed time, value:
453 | 7.163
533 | 6.253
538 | 5.136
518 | 7.262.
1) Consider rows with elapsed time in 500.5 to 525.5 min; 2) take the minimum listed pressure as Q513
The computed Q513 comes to 6.873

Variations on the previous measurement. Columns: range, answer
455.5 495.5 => 7.089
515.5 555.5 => 4.521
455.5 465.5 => 7.149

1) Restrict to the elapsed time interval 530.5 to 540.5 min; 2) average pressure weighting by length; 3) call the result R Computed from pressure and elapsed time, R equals 5.69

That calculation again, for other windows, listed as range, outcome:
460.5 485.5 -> 7.2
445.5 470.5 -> 7.17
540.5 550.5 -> 5.16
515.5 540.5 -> 6.43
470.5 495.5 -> 7.16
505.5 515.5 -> 7.35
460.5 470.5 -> 7.19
